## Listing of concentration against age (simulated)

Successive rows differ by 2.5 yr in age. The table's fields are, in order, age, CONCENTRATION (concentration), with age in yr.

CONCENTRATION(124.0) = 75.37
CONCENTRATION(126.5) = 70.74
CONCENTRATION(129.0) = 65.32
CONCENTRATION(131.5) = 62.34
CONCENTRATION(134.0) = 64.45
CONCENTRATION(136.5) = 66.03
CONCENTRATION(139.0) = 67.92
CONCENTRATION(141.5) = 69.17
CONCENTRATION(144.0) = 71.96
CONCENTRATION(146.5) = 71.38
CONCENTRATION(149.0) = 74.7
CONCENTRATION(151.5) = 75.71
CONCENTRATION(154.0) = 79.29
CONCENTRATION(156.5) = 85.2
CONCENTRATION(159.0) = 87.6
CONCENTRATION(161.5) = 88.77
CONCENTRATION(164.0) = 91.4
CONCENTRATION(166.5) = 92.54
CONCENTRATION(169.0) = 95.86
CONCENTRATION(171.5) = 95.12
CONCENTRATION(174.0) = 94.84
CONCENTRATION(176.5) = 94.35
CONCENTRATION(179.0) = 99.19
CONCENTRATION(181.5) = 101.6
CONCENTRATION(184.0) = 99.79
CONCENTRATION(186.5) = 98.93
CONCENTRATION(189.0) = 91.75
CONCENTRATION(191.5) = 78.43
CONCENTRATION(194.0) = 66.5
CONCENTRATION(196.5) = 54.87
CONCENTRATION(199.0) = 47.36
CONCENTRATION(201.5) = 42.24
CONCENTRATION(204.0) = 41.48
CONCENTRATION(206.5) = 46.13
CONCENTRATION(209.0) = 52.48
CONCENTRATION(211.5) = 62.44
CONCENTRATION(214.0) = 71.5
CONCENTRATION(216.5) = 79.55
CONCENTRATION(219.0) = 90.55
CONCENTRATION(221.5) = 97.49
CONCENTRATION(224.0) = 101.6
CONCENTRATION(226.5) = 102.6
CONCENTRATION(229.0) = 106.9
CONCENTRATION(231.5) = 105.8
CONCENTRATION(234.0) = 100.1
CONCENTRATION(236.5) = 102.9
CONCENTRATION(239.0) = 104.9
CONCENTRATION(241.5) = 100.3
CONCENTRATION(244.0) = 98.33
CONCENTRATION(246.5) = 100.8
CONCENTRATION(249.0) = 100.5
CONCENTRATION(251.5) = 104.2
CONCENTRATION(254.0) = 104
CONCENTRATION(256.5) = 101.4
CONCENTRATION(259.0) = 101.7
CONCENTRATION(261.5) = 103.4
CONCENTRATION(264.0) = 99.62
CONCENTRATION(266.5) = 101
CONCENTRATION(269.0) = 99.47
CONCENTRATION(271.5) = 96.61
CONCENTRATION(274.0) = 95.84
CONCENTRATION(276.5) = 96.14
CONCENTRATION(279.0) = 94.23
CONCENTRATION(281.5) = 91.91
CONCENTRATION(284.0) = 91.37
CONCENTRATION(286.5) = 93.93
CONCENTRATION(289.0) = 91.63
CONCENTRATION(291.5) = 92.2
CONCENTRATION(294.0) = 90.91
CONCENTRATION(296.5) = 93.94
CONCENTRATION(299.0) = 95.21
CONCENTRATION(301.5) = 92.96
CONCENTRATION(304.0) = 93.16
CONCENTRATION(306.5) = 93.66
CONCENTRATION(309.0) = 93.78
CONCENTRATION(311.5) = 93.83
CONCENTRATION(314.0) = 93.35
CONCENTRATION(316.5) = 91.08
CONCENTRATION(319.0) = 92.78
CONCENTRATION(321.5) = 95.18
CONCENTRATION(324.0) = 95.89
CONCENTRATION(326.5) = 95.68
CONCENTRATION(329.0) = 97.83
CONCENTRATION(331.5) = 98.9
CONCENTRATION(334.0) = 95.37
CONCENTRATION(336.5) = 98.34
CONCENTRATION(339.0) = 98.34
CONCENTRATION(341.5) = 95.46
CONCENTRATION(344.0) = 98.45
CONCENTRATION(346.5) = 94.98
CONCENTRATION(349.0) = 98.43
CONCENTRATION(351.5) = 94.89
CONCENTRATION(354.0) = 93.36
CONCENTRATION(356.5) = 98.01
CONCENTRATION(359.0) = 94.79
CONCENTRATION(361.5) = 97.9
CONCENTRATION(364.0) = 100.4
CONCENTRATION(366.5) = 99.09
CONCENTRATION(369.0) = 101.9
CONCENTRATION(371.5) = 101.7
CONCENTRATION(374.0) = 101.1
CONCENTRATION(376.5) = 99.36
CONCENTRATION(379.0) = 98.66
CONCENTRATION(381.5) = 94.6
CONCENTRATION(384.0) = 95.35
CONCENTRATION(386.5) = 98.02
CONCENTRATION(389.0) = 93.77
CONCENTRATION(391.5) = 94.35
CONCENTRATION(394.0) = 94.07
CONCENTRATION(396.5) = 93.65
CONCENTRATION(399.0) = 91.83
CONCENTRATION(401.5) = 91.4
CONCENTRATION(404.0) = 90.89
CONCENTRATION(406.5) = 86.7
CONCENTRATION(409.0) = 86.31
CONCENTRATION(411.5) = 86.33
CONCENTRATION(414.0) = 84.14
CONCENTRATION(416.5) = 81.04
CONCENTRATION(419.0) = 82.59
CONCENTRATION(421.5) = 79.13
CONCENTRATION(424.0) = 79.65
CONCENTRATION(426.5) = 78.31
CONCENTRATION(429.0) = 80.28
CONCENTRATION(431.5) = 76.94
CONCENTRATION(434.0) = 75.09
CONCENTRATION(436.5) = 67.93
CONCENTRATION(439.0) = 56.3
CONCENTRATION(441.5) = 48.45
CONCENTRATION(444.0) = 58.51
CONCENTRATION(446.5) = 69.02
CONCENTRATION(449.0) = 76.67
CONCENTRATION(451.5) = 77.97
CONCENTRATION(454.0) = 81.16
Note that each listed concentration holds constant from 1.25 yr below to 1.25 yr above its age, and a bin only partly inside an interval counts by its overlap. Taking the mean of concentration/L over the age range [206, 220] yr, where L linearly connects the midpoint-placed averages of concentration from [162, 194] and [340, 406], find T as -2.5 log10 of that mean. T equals 0.35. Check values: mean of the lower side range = 93.3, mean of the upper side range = 96.3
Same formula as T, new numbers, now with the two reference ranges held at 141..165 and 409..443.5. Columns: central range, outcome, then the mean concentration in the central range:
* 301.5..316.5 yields -0.21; 93.3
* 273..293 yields -0.20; 93.3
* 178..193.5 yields -0.18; 93.5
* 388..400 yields -0.23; 93.6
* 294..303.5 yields -0.21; 93.6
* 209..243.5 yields -0.18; 92.9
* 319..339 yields -0.25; 96.6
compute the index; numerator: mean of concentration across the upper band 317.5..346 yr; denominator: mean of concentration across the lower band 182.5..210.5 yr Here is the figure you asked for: 1.47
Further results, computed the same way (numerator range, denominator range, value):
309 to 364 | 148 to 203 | 1.15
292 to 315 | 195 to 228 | 1.36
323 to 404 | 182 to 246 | 1.18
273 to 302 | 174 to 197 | 1.05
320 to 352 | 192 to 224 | 1.50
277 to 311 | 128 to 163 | 1.26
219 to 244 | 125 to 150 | 1.49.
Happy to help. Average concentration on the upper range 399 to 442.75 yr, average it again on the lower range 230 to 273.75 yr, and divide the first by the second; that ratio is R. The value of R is 0.8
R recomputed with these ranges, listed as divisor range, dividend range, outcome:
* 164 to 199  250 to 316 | 1.09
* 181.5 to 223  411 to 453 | 1.04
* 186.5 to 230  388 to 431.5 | 1.18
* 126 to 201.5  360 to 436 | 1.13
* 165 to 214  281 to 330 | 1.22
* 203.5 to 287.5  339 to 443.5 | 0.96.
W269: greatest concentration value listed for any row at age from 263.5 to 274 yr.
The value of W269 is 101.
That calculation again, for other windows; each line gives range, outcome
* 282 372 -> 101.9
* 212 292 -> 106.9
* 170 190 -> 101.6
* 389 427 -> 94.35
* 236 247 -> 104.9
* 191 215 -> 78.43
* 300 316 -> 93.83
